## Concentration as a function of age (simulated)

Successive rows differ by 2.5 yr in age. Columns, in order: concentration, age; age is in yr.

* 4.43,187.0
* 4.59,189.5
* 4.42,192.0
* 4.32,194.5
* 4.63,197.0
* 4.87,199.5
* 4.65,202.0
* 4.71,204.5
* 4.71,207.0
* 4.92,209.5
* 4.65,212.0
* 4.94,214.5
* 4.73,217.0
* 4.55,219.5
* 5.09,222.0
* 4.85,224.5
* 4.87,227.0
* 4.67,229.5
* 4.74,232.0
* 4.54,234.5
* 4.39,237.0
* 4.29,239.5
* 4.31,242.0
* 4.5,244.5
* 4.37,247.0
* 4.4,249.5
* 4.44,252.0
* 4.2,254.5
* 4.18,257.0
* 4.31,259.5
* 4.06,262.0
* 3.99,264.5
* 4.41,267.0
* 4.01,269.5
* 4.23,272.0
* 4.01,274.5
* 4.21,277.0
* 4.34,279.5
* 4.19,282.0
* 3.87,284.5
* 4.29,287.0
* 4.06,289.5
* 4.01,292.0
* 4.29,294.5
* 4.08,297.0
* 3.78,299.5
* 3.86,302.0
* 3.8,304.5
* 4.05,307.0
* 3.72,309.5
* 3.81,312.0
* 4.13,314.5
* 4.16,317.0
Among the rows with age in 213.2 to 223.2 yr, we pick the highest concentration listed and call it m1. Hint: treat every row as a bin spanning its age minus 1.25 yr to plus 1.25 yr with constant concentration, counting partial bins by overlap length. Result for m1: 5.09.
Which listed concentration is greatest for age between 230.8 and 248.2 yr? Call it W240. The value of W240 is 4.74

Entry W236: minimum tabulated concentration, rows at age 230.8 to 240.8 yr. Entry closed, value 4.29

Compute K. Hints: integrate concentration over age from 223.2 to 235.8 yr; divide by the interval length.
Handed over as 4.73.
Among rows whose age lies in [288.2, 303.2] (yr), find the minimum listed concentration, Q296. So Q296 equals 3.78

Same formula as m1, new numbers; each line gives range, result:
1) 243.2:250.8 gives 4.5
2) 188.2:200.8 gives 4.87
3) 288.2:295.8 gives 4.29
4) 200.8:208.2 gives 4.71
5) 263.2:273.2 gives 4.41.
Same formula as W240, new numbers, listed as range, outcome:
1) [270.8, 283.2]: 4.34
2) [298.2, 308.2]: 4.05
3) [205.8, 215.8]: 4.94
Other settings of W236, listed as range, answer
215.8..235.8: 4.54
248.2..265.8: 3.99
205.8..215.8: 4.65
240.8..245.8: 4.31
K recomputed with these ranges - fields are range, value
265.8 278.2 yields 4.17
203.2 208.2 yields 4.71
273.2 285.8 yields 4.13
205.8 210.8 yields 4.81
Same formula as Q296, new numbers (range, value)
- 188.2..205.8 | 4.32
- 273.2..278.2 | 4.01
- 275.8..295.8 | 3.87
